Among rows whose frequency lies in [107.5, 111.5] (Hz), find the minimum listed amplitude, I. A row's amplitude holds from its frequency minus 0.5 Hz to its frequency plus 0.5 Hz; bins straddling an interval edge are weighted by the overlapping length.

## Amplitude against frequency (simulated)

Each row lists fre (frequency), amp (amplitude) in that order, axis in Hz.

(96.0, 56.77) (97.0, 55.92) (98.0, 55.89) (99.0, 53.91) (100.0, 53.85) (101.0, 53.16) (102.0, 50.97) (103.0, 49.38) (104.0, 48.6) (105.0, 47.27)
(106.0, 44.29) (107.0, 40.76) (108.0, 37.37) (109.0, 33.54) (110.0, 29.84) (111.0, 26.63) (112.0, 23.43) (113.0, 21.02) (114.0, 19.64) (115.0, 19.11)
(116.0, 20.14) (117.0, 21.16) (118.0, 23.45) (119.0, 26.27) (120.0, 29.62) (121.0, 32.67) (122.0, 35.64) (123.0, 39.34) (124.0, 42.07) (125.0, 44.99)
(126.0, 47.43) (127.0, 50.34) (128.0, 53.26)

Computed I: 26.63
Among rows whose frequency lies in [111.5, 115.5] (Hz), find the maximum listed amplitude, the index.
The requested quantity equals 23.43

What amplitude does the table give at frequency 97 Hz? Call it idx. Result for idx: 55.92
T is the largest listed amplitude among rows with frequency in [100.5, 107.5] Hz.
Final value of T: 53.16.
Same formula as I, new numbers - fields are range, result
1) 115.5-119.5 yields 20.14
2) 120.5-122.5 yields 32.67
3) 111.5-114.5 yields 19.64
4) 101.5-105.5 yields 47.27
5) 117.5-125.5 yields 23.45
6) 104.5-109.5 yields 33.54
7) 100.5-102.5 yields 50.97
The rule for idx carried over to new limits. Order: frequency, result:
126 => 47.43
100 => 53.85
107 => 40.76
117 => 21.16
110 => 29.84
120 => 29.62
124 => 42.07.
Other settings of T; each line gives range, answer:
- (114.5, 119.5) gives 26.27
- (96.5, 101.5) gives 55.92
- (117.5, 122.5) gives 35.64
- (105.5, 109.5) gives 44.29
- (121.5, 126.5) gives 47.43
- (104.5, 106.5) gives 47.27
